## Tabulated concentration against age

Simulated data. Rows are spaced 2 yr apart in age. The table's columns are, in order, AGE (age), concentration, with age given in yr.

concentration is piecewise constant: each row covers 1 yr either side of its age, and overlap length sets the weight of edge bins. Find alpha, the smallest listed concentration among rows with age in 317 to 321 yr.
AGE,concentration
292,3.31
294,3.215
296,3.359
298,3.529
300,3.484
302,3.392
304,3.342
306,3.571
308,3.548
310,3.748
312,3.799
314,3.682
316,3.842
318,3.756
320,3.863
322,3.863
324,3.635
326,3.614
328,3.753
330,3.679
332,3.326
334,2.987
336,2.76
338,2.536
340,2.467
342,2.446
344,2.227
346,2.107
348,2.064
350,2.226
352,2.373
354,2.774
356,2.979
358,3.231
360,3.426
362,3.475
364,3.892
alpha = 3.756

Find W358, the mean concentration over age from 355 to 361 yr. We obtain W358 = 3.21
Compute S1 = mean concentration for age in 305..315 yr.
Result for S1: 3.67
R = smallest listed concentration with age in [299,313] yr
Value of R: 3.342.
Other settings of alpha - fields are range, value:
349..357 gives 2.226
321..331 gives 3.614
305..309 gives 3.548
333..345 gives 2.227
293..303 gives 3.215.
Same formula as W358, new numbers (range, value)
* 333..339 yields 2.76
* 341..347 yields 2.26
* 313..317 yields 3.76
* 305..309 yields 3.56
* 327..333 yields 3.59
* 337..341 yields 2.5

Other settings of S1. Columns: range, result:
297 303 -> 3.47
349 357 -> 2.59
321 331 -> 3.71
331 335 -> 3.16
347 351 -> 2.15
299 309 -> 3.47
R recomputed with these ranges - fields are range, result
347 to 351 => 2.064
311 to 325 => 3.635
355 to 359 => 2.979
